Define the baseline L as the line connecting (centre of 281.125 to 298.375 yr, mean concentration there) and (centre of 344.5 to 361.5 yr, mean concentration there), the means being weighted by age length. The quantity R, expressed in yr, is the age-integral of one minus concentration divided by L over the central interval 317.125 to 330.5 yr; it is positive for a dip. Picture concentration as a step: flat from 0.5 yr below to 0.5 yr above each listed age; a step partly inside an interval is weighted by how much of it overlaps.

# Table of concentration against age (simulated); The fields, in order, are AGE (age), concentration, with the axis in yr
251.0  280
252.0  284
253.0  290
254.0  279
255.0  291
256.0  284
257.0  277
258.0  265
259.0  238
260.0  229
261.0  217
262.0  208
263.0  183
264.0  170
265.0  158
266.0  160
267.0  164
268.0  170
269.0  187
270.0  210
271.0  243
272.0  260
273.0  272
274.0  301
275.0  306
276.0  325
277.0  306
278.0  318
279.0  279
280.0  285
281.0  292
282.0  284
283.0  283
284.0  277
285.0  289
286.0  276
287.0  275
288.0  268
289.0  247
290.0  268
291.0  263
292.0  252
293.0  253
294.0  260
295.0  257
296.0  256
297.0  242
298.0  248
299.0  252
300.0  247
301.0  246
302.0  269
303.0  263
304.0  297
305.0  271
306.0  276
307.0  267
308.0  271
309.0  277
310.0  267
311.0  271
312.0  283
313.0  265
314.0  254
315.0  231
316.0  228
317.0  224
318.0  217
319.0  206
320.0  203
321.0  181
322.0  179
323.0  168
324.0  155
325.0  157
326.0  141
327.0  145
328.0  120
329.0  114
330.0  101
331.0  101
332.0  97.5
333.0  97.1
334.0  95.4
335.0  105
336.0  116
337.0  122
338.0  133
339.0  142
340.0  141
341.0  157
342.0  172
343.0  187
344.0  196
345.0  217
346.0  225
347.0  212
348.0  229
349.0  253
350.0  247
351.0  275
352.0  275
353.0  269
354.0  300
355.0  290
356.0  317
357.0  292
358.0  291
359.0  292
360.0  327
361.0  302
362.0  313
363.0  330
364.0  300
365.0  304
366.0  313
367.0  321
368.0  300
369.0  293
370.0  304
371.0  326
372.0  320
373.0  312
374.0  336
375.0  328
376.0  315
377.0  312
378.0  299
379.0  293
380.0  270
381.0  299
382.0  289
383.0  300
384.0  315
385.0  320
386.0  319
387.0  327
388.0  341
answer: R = 5.3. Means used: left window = 265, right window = 271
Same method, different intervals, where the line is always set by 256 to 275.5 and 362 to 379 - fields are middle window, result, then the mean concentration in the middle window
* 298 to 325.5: 2.5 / 238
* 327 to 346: 9.9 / 137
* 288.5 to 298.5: -0.3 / 255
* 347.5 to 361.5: 0.8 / 283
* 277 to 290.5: -2.4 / 281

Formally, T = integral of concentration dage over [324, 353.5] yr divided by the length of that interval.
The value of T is 167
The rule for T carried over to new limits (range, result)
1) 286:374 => 235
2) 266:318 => 261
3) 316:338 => 147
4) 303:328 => 225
